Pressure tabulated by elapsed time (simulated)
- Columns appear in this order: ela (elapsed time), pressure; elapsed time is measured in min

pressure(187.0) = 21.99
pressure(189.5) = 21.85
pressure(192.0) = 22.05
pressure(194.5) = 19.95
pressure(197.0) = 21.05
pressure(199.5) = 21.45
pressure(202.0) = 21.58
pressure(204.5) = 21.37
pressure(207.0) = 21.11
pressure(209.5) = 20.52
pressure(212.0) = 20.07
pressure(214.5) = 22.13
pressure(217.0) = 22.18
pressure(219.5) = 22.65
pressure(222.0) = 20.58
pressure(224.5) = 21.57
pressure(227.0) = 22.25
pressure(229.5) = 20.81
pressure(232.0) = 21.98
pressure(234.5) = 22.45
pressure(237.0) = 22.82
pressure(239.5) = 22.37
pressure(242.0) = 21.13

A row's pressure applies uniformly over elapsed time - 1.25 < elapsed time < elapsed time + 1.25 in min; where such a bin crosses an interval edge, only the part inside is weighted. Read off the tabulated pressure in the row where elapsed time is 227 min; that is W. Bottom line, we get 22.25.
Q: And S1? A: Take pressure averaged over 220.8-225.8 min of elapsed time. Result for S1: 21.1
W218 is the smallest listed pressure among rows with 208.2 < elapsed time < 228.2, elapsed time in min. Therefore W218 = 20.07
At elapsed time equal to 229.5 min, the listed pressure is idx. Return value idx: 20.81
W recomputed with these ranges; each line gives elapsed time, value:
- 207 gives 21.11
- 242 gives 21.13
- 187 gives 21.99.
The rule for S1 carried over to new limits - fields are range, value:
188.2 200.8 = 21.3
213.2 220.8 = 22.3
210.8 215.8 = 21.1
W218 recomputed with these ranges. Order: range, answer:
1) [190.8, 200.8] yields 19.95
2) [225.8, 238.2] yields 20.81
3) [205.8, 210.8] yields 20.52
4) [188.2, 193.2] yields 21.85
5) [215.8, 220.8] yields 22.18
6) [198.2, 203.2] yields 21.45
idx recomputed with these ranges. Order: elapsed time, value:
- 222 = 20.58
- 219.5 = 22.65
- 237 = 22.82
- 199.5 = 21.45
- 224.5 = 21.57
